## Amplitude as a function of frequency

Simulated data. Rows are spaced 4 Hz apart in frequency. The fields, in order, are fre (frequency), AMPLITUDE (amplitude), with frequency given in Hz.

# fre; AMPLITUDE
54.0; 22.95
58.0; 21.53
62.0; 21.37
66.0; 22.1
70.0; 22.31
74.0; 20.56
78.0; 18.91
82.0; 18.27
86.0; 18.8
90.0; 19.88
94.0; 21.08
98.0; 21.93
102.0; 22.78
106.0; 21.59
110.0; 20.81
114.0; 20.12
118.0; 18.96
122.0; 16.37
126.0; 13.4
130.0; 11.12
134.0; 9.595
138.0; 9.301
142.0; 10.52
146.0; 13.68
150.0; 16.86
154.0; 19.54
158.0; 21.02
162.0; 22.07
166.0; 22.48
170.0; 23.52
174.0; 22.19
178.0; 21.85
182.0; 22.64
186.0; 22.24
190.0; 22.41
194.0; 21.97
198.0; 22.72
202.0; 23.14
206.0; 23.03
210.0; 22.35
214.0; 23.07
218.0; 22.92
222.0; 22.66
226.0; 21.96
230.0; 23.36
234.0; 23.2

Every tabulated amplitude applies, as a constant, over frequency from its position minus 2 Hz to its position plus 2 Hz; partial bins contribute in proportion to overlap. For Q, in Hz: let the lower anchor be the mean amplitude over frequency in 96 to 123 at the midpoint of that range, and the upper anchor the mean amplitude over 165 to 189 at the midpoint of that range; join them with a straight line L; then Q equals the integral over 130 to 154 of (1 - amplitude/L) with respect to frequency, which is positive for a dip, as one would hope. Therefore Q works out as 10.00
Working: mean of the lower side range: 20.5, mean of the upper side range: 22.5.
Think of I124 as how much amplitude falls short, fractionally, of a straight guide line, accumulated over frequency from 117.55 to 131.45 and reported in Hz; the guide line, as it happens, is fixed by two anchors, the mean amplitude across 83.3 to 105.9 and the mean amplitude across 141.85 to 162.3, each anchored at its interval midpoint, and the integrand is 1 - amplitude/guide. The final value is 3.3 Hz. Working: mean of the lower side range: 20.9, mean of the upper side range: 17.5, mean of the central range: 14.7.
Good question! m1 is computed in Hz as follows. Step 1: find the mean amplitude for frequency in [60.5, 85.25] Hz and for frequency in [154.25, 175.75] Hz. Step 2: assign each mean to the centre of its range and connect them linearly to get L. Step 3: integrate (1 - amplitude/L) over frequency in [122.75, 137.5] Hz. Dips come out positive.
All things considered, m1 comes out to 6.8 Hz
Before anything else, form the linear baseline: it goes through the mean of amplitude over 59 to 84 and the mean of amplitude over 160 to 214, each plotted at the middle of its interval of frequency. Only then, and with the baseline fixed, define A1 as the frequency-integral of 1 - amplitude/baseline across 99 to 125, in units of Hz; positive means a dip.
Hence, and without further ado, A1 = 1.7 Hz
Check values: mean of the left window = 20.6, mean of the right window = 22.5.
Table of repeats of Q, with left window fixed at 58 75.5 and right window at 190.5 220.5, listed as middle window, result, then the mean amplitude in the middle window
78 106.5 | 1.8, 20.4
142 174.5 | 4.2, 19.5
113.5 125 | 2.2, 17.8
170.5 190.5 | 0.2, 22.3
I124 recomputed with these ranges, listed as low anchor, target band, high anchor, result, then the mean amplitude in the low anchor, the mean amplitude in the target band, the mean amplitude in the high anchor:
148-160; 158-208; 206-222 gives -3.8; 19.1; 22.5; 22.8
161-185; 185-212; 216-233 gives 0.1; 22.5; 22.6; 22.8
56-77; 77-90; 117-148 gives 0.2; 21.4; 18.8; 12.7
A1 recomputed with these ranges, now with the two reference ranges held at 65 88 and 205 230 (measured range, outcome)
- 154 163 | 0.2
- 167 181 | -0.4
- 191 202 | -0.1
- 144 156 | 2.7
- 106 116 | 0.0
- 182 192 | -0.1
